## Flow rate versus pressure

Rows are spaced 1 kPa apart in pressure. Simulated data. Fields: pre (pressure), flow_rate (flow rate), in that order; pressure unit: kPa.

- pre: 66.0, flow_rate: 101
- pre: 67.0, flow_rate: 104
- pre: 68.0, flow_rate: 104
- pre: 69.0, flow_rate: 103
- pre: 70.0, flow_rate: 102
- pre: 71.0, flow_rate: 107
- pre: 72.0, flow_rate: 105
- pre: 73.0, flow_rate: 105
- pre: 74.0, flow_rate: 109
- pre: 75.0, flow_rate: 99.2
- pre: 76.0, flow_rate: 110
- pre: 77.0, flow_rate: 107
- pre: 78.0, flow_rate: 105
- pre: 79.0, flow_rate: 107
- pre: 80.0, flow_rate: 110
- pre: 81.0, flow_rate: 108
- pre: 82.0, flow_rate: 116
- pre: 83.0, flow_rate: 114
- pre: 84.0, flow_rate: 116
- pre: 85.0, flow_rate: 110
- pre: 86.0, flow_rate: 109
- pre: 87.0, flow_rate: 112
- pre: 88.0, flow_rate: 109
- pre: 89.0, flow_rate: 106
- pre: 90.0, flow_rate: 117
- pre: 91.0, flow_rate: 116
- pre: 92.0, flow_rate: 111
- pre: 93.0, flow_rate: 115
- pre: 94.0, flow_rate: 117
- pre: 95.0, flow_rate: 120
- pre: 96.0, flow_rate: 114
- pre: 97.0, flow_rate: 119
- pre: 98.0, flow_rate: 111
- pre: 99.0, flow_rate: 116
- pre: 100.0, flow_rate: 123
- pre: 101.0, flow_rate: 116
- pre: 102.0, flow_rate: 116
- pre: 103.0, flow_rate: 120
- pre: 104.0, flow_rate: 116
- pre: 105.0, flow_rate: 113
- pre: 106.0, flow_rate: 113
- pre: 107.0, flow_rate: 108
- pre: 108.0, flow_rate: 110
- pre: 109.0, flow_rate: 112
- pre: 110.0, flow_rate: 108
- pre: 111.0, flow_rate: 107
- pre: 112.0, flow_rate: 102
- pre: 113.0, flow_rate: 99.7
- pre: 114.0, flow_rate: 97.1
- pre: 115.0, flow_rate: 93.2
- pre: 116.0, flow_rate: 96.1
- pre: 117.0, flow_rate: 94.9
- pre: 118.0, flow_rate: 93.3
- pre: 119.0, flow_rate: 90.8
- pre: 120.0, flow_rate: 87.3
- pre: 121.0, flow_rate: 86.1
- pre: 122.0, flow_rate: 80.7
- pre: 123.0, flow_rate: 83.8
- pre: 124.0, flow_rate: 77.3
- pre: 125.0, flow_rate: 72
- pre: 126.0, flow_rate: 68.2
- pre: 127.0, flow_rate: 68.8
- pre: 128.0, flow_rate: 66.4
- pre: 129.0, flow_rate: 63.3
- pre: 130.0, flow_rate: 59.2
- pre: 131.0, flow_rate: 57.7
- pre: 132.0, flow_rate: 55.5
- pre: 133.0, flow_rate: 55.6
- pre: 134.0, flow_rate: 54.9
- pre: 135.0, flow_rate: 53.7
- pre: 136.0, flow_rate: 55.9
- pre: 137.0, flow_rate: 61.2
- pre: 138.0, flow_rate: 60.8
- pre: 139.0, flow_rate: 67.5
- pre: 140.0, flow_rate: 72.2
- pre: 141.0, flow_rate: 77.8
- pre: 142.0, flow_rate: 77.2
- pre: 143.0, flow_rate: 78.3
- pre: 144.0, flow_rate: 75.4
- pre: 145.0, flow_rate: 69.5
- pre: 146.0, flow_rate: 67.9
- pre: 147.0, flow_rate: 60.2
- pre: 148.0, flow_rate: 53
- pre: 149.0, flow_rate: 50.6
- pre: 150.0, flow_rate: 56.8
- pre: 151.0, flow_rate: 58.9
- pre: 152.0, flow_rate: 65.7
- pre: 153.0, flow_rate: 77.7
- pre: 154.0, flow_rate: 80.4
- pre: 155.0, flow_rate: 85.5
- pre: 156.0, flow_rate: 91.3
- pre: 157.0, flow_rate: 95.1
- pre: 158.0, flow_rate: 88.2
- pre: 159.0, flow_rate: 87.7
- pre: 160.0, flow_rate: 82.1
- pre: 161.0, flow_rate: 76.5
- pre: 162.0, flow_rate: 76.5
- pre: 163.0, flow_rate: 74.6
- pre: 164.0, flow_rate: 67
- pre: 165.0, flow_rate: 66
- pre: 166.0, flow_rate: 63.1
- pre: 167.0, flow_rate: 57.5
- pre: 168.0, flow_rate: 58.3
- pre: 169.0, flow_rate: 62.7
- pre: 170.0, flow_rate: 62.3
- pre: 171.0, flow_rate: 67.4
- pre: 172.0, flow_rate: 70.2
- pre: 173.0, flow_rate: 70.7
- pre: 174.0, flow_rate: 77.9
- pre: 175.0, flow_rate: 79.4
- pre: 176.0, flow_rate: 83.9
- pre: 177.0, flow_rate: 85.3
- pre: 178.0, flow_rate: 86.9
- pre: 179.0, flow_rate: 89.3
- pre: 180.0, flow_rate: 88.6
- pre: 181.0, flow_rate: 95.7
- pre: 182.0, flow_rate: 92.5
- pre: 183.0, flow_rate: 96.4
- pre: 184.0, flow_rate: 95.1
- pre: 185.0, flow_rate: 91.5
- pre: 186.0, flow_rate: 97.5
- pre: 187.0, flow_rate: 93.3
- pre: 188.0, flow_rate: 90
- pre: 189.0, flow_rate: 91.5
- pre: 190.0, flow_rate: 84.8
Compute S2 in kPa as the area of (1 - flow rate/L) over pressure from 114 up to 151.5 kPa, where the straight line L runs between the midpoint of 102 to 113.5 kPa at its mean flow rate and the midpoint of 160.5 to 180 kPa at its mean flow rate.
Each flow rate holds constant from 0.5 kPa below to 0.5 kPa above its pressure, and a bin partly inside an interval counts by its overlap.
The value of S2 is 9.78 kPa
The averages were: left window 110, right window 72.8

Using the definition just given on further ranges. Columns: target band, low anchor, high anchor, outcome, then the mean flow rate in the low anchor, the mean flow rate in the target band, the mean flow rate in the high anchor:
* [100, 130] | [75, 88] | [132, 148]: -3.56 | 110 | 95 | 65.1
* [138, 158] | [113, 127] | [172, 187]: 3.45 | 86.1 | 71.8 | 87.5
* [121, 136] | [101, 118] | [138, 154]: 3.59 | 107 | 65.9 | 67.5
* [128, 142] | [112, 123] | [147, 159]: 3.49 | 92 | 61.9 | 73.1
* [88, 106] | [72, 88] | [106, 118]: -1.67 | 109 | 115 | 103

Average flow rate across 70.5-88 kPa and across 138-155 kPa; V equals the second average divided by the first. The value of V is 0.63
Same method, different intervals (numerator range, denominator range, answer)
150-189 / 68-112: 0.72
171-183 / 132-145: 1.27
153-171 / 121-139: 1.15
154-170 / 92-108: 0.65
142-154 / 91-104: 0.57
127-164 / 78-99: 0.61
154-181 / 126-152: 1.22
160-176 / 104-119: 0.67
